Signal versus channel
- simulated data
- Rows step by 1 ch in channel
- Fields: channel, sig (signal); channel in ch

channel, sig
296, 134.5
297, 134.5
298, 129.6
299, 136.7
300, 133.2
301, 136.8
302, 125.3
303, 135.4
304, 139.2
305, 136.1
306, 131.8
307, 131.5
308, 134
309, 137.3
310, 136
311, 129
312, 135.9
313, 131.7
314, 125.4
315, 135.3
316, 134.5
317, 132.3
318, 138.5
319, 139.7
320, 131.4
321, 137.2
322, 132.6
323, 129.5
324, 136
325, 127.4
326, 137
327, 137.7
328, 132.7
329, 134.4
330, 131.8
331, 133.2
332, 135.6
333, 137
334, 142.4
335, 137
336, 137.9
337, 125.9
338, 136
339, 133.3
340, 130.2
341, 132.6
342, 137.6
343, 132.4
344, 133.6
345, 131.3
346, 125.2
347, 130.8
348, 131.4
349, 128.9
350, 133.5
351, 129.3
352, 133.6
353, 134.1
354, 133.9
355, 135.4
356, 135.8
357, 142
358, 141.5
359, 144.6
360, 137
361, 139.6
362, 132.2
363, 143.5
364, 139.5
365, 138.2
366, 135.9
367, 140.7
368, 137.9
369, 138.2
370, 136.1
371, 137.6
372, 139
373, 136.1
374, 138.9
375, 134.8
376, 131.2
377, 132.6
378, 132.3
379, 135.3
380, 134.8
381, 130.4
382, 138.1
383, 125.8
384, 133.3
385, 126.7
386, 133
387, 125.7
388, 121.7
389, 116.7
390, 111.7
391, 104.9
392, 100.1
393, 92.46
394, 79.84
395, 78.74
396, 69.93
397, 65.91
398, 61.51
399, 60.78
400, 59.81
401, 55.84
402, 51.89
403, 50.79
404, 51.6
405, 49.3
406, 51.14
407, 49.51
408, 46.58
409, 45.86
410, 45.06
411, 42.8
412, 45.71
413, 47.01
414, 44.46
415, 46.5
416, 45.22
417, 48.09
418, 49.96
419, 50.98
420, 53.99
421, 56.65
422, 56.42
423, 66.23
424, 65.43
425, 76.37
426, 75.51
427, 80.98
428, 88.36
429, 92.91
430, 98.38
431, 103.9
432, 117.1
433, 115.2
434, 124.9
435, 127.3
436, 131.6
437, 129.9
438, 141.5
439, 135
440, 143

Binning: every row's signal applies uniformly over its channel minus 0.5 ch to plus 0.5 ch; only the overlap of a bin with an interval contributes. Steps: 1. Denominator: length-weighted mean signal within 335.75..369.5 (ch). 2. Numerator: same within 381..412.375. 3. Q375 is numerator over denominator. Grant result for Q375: 0.60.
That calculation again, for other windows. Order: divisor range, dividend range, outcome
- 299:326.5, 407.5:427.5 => 0.41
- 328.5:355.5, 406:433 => 0.48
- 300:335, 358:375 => 1.03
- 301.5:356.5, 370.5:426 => 0.64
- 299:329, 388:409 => 0.53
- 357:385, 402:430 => 0.42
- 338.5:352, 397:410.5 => 0.40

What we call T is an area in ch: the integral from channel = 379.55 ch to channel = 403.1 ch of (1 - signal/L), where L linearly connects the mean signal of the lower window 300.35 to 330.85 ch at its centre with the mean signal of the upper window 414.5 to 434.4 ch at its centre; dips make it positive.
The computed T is -0.9 ch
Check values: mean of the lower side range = 134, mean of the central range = 97.8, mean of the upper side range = 75.4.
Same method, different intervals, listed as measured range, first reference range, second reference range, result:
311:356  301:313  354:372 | 0.8 ch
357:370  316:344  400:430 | -4.4 ch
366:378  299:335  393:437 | -4.8 ch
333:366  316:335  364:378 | 0.2 ch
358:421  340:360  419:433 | 7.0 ch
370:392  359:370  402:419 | -5.0 ch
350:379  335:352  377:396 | -2.8 ch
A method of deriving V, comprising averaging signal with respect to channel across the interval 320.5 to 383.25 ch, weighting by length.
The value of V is 135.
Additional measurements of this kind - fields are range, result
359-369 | 139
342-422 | 104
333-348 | 133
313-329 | 134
